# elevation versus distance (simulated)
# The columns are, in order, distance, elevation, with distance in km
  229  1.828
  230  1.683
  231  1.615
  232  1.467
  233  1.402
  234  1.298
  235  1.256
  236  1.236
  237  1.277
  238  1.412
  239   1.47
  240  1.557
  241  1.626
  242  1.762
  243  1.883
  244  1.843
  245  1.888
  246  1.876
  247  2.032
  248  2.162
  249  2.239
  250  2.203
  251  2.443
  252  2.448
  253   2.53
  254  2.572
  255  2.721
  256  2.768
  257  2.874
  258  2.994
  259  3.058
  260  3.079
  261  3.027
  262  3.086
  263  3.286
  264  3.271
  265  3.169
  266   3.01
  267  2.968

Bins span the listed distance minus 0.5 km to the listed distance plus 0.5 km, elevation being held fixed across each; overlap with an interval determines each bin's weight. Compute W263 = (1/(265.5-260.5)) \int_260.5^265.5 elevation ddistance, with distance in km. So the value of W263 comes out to 3.17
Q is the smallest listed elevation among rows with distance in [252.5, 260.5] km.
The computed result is 2.53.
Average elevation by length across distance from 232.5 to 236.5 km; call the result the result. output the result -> 1.3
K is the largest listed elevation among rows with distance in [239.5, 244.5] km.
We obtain 1.883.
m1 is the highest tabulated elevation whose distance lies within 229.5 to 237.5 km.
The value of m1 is 1.683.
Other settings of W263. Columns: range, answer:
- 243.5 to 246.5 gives 1.87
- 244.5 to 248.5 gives 1.99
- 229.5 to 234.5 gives 1.49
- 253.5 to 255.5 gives 2.65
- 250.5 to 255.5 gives 2.54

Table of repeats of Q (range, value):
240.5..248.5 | 1.626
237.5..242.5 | 1.412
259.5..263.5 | 3.027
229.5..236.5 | 1.236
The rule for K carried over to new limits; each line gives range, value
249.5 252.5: 2.448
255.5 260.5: 3.079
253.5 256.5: 2.768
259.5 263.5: 3.286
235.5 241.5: 1.626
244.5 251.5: 2.443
